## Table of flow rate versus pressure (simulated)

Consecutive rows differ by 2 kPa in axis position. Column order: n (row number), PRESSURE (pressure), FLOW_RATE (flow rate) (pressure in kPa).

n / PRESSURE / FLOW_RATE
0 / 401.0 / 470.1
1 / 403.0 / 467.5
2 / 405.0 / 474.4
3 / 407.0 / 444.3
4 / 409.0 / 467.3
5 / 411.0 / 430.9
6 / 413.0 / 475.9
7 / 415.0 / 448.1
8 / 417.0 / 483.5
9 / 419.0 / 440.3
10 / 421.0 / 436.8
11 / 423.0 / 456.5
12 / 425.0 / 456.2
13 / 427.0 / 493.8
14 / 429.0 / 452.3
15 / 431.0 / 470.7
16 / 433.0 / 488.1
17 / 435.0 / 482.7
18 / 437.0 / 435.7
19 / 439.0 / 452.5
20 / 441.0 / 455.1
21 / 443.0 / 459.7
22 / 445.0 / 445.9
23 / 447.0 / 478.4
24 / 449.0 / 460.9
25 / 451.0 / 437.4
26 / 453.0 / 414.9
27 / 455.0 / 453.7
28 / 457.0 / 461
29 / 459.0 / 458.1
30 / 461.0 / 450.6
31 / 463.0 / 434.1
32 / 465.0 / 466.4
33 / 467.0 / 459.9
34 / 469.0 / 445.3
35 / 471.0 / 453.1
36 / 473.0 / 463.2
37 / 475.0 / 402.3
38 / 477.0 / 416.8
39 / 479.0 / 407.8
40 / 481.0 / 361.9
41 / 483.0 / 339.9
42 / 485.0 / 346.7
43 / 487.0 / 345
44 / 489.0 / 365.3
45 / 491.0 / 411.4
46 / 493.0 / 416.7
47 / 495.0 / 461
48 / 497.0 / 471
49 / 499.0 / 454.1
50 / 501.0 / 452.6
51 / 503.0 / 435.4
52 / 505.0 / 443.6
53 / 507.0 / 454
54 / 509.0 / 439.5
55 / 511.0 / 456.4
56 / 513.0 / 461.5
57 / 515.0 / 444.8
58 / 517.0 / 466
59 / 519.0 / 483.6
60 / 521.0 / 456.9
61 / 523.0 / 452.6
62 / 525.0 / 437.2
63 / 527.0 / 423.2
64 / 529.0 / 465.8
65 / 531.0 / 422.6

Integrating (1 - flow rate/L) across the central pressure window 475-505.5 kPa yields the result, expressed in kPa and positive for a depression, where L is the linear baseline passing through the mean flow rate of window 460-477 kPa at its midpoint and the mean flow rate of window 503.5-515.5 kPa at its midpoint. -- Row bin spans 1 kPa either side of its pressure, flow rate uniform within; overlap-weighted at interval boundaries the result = 2.7 kPa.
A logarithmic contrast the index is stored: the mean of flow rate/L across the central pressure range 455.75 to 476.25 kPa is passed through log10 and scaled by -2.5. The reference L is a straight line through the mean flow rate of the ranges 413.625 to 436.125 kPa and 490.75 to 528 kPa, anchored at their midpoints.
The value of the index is 0.02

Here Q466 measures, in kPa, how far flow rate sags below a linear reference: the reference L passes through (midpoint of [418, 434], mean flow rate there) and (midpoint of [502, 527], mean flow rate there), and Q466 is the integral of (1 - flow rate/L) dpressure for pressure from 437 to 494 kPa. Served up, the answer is 3.7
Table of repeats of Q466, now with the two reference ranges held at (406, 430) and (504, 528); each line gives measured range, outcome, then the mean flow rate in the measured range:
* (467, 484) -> 1.5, 414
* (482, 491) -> 1.9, 356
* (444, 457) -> 0.2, 449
